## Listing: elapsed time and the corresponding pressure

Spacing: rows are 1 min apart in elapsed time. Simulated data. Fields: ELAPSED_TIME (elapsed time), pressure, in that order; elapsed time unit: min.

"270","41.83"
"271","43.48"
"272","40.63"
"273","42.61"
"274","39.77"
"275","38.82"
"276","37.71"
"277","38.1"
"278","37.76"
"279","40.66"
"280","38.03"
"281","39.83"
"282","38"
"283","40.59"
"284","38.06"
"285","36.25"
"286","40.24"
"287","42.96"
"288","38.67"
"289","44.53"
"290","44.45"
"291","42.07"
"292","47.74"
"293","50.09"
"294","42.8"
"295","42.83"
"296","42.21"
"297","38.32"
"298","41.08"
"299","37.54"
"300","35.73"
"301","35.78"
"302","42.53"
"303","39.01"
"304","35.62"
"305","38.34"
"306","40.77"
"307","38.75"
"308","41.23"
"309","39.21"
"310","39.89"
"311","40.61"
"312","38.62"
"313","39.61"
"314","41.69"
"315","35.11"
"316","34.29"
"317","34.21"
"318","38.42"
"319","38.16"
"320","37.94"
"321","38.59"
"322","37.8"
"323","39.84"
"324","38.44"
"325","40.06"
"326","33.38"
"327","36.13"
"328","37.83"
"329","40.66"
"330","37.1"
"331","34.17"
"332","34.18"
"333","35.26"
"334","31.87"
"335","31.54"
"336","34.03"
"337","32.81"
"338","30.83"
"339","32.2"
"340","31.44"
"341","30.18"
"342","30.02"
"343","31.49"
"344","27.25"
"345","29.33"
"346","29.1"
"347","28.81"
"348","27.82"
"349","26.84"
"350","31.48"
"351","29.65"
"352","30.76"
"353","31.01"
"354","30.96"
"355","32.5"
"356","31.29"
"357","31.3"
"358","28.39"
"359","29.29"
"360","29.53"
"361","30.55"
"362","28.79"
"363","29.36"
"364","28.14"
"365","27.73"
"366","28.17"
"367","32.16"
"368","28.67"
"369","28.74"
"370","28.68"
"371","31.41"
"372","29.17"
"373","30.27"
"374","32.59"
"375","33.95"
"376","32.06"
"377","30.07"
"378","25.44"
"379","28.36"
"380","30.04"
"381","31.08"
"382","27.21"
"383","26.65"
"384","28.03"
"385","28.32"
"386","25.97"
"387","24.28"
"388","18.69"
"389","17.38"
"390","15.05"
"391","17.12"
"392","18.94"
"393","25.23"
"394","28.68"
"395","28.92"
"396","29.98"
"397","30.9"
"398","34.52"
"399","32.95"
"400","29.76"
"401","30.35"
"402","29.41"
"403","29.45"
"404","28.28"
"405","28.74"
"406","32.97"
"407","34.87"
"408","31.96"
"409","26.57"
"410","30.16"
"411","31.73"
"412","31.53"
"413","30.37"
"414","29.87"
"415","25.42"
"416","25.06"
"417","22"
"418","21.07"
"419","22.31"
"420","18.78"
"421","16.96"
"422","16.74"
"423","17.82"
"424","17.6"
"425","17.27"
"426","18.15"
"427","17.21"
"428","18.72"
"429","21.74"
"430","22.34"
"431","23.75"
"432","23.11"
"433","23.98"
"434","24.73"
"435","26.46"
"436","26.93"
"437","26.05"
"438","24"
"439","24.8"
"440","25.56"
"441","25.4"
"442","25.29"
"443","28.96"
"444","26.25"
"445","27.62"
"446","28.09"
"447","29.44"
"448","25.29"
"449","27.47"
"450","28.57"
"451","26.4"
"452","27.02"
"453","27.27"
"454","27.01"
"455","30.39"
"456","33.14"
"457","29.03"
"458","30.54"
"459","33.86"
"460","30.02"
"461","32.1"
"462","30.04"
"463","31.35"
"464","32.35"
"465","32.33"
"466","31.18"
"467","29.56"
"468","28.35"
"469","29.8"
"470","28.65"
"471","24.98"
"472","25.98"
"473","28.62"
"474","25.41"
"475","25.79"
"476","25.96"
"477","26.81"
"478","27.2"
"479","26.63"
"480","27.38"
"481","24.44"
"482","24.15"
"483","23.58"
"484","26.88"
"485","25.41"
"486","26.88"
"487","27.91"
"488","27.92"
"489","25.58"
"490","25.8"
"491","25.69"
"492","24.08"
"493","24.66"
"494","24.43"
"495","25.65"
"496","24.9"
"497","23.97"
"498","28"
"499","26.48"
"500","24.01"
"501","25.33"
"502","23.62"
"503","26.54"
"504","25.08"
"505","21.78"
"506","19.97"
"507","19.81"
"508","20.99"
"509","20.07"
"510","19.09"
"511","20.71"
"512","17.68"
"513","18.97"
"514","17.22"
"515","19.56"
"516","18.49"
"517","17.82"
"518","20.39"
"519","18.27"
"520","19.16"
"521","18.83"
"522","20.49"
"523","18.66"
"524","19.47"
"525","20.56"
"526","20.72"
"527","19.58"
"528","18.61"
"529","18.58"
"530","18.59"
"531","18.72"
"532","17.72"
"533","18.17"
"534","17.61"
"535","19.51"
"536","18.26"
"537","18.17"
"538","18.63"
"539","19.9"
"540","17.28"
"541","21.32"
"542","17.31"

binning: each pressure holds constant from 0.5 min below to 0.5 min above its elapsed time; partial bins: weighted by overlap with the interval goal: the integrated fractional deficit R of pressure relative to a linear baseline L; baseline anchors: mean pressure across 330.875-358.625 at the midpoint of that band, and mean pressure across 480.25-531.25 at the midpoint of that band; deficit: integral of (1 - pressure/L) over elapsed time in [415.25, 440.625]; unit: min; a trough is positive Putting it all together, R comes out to 4.4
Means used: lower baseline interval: 30.9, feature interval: 21.8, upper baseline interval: 22.3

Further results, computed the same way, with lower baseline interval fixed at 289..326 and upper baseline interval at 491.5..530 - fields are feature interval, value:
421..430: 3.3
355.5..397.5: 7.2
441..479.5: -3.9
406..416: 0.1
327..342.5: 1.5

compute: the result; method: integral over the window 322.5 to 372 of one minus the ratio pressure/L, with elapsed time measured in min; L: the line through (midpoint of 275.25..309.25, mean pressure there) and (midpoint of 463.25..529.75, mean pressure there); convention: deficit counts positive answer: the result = 5.8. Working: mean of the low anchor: 40.2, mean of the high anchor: 23.8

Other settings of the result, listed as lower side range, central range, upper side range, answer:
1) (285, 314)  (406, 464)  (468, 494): 7.3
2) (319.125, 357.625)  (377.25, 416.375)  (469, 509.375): 3.0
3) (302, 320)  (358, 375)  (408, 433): 0.5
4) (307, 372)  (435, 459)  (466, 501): 0.4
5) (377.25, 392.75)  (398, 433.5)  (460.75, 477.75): 0.8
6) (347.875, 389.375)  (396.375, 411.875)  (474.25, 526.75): -2.0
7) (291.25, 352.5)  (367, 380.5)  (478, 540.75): 0.9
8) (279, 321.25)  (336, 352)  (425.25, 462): 2.5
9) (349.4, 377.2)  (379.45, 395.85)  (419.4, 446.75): 1.8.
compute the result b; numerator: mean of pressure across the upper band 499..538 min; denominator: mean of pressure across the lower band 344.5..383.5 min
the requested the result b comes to 0.7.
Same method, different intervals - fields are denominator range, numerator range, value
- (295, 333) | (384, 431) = 0.66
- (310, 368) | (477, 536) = 0.67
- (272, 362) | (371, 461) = 0.73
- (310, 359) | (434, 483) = 0.82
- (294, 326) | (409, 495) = 0.67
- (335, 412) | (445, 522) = 0.88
